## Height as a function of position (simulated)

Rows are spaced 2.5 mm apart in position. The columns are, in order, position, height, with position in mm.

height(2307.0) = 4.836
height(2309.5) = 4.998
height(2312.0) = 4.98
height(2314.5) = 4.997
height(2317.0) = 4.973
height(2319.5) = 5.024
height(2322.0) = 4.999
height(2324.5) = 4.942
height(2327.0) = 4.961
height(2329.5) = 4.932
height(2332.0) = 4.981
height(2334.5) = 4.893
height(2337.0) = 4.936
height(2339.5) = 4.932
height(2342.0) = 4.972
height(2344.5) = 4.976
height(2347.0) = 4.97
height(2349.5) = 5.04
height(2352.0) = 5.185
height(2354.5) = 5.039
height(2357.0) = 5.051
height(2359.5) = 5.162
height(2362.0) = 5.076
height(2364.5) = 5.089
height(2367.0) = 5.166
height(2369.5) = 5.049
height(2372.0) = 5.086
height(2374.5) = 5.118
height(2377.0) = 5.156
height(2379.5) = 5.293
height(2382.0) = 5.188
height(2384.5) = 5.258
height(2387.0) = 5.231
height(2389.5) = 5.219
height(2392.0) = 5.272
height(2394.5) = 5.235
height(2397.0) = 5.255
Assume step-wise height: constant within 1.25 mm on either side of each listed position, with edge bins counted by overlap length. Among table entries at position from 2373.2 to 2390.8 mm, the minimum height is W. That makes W 5.118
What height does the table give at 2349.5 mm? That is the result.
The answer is 5.04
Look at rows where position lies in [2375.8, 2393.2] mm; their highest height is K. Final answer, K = 5.293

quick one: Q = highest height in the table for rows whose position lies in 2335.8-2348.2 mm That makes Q 4.976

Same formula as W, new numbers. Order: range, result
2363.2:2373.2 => 5.049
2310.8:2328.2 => 4.942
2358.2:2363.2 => 5.076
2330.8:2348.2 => 4.893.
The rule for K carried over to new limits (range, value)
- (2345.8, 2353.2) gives 5.185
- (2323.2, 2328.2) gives 4.961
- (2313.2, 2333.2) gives 5.024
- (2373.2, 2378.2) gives 5.156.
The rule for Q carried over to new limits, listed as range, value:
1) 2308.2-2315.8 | 4.998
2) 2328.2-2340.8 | 4.981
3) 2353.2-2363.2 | 5.162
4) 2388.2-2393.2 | 5.272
